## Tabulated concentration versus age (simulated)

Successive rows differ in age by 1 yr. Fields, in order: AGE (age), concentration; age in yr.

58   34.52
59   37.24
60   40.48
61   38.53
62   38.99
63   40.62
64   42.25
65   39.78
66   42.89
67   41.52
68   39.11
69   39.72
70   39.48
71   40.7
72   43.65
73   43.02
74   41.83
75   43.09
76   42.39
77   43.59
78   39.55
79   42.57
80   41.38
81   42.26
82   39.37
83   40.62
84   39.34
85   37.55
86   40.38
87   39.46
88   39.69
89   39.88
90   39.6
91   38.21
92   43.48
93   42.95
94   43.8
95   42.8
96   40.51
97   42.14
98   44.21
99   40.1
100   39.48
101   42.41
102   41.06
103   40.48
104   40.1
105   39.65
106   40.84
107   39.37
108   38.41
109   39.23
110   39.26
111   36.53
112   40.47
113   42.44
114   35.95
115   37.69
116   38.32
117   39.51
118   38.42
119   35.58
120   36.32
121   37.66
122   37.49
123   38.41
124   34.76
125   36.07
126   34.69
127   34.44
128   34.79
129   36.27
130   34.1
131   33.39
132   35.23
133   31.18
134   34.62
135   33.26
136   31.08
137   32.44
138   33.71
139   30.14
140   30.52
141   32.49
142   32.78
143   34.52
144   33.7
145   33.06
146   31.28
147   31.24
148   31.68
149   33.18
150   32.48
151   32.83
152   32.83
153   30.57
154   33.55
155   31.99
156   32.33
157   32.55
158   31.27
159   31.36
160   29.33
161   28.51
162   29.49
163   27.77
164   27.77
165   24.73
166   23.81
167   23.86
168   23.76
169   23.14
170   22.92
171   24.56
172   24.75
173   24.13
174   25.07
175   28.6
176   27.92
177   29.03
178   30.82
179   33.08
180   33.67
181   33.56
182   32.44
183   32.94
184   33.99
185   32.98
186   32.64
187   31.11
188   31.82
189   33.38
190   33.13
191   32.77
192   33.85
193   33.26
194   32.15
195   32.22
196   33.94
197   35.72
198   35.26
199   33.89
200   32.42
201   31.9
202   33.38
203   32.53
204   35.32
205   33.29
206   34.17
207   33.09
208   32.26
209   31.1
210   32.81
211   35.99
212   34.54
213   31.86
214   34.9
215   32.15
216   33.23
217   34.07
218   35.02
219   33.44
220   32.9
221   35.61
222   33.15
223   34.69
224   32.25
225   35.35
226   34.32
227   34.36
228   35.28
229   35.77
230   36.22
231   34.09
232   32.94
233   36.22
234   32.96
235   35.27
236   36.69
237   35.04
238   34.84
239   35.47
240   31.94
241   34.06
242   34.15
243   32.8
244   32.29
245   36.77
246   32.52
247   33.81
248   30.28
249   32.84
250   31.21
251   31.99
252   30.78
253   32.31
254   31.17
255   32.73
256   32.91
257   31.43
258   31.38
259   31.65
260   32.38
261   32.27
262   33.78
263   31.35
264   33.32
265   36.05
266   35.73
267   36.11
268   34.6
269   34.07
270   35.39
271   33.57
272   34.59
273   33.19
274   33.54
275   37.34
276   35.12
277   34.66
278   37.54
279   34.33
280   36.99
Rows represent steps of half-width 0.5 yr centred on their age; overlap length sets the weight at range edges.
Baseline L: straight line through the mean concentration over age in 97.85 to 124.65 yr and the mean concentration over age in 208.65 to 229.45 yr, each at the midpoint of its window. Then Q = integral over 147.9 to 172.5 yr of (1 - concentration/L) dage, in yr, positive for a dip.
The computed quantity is 5.3 yr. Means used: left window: 39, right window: 34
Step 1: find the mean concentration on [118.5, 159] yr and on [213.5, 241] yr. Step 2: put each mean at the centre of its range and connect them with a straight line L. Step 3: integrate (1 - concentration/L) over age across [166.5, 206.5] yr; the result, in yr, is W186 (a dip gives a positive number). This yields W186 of 3.5 yr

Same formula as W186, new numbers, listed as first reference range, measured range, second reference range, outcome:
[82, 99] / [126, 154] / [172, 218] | 3.0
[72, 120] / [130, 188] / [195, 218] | 9.5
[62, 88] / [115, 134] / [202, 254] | 1.3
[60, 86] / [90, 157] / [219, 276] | 4.3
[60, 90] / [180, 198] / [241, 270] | 1.4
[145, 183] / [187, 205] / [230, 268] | -1.4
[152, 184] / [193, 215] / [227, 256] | -1.6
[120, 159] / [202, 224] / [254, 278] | 0.0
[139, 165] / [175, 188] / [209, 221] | 0.2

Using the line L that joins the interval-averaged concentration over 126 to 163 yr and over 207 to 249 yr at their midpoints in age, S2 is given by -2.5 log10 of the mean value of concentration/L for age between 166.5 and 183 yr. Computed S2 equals 0.19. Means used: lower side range 32.4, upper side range 34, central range 27.7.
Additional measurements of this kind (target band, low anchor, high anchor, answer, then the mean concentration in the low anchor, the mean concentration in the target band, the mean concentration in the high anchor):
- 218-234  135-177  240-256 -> -0.08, 29.6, 34.4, 32.6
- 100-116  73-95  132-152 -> -0.06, 41.1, 39.5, 32.5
